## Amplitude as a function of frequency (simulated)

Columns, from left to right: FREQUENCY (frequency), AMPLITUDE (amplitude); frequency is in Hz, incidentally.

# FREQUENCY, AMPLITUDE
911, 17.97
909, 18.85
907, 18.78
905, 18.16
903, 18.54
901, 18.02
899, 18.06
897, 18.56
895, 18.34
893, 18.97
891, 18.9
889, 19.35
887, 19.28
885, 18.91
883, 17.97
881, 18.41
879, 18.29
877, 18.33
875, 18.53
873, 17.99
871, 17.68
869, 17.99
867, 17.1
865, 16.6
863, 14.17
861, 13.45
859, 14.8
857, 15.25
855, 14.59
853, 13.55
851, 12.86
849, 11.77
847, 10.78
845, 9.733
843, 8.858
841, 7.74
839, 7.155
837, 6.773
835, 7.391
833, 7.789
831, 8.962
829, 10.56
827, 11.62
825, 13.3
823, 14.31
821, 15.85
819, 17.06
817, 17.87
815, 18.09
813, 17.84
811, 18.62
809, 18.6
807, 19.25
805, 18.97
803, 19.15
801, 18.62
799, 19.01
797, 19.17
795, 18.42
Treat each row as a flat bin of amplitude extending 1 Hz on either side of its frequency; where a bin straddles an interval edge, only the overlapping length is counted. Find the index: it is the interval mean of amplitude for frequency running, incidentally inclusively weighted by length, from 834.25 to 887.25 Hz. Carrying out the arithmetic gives 14.3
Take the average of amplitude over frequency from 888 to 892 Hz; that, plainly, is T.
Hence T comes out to 19.1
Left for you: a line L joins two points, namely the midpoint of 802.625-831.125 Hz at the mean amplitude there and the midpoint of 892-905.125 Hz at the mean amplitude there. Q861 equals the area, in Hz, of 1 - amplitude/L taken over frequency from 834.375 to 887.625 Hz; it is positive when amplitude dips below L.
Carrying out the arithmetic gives 9.63 Hz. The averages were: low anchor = 16.2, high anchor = 18.4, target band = 14.3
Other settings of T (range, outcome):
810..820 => 17.9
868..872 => 17.8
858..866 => 14.8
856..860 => 15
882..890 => 18.9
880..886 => 18.4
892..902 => 18.4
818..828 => 14.4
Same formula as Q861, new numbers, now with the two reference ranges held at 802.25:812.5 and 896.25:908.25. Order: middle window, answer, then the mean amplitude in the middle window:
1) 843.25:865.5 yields 6.5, 13.2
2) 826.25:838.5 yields 6.5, 8.72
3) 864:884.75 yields 0.6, 17.9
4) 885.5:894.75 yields -0.3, 19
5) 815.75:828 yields 2.4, 15.1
